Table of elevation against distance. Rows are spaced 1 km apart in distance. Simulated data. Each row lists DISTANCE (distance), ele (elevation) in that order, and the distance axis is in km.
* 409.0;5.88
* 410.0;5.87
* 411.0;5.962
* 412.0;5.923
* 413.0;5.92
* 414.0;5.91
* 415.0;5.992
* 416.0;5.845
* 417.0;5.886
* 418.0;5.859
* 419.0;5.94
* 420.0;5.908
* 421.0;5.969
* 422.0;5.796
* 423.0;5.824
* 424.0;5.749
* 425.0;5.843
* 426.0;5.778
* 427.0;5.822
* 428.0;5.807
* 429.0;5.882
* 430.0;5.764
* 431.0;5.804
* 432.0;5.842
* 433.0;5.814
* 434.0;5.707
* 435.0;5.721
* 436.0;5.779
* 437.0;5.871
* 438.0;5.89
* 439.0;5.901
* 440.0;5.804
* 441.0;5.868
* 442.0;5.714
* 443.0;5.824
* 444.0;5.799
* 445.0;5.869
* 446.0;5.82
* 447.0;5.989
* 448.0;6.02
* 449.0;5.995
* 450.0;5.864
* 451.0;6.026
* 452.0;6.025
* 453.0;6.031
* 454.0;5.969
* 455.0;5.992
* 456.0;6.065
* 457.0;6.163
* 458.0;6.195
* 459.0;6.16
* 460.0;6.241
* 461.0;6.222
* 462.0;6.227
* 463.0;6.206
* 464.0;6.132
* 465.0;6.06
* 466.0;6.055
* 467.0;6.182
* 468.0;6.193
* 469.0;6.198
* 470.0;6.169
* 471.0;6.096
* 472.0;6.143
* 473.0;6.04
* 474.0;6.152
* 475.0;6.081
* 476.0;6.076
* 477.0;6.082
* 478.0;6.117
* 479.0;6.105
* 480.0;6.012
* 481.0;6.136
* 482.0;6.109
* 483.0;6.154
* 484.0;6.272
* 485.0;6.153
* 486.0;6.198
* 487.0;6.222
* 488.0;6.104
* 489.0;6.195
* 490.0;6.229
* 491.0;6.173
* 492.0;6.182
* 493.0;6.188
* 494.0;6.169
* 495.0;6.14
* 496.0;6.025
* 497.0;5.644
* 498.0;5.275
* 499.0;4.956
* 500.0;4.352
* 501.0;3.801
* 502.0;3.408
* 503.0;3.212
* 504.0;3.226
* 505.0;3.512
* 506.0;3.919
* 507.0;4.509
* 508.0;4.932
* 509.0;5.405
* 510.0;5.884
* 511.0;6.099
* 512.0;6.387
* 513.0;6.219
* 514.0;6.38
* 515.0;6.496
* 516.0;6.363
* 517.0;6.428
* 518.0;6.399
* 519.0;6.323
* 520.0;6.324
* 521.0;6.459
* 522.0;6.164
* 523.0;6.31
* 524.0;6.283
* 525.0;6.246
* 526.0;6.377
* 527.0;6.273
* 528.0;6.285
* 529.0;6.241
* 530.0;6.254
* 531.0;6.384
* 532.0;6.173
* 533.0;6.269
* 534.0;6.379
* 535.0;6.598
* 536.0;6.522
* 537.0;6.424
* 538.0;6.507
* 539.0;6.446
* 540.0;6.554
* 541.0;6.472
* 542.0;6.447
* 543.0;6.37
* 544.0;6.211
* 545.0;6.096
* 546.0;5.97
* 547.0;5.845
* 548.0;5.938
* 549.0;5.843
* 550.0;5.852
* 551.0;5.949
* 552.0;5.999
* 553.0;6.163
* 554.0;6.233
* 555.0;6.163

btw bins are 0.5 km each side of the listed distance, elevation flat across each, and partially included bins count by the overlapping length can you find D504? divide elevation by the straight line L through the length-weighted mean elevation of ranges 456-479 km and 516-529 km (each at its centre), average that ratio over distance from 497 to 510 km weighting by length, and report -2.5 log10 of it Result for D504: 0.400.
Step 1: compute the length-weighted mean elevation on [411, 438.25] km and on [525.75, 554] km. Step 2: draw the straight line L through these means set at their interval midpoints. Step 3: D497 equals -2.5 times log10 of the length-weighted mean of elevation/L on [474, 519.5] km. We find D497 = 0.08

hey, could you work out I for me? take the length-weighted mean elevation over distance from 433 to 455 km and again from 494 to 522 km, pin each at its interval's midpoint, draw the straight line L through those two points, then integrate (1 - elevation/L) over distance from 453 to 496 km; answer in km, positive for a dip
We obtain -3.9 km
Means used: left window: 5.88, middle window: 6.14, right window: 5.37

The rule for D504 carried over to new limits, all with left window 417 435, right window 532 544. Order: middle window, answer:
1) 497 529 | 0.15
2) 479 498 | 0.01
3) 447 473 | -0.02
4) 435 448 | 0.01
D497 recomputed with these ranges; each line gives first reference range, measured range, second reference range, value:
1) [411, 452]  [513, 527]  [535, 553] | -0.036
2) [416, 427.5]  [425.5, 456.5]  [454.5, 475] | 0.020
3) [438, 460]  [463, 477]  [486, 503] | -0.067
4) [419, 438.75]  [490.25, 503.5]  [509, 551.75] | 0.173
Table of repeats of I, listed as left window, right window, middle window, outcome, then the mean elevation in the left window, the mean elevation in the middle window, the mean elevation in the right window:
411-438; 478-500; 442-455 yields -0.1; 5.85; 5.93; 5.99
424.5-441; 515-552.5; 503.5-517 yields 1.7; 5.82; 5.37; 6.27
